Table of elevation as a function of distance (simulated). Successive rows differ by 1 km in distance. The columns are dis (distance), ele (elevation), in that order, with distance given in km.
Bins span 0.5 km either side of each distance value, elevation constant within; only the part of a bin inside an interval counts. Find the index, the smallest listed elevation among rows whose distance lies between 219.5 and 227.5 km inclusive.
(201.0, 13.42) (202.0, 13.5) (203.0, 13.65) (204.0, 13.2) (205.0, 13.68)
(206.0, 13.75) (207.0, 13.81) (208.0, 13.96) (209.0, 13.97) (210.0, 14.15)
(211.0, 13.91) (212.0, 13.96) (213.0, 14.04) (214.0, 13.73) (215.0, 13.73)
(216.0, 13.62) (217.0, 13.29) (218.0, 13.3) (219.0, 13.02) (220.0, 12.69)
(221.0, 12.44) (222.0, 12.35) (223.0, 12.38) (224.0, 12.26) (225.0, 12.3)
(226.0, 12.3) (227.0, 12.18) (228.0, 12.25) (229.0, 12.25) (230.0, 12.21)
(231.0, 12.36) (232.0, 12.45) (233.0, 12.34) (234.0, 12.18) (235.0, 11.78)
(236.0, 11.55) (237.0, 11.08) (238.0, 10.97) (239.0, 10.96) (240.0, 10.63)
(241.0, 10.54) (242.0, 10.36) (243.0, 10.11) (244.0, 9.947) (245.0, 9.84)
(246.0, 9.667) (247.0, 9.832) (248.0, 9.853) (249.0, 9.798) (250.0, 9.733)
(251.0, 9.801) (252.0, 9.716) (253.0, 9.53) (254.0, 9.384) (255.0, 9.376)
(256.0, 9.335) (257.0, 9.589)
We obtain 12.18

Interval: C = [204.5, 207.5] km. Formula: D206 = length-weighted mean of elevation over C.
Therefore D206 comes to 13.7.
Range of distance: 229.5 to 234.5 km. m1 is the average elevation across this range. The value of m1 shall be 12.3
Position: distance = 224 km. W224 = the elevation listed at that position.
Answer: 12.26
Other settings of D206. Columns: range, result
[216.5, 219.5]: 13.2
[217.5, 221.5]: 12.9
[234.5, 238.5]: 11.3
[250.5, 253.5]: 9.68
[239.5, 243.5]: 10.4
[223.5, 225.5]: 12.3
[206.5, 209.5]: 13.9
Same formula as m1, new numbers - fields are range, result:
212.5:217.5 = 13.7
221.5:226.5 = 12.3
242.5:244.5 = 10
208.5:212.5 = 14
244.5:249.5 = 9.8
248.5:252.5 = 9.76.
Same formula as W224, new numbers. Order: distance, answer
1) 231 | 12.36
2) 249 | 9.798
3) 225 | 12.3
